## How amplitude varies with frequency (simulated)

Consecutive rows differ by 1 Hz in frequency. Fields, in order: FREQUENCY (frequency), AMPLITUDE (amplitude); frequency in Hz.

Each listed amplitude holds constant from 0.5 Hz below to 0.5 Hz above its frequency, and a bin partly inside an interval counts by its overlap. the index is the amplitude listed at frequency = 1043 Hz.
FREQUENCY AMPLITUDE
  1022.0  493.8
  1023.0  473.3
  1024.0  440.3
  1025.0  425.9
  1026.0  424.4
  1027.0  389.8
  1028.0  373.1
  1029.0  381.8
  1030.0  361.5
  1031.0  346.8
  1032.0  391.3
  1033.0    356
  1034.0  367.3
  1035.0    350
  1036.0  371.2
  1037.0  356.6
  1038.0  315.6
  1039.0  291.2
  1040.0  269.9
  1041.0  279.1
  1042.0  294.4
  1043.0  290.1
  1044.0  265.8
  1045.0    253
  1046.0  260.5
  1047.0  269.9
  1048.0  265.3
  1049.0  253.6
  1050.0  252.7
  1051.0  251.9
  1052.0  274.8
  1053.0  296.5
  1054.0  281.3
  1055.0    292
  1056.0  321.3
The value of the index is 290.1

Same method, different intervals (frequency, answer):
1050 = 252.7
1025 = 425.9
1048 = 265.3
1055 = 292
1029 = 381.8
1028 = 373.1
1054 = 281.3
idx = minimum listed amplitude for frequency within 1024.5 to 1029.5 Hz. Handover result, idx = 373.1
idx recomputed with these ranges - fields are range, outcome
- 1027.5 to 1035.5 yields 346.8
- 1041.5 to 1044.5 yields 265.8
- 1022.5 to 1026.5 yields 424.4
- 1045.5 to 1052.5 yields 251.9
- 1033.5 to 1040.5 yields 269.9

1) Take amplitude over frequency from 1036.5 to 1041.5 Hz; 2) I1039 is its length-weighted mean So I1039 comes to 302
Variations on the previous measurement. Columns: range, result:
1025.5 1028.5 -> 396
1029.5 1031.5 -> 354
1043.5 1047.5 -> 262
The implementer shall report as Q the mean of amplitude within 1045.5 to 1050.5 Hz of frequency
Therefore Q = 260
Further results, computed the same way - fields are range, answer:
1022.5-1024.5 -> 457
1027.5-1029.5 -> 377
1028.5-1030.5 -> 372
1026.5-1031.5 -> 371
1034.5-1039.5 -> 337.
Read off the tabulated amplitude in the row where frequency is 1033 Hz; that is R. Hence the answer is 356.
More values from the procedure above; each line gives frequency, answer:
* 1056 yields 321.3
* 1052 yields 274.8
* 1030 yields 361.5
